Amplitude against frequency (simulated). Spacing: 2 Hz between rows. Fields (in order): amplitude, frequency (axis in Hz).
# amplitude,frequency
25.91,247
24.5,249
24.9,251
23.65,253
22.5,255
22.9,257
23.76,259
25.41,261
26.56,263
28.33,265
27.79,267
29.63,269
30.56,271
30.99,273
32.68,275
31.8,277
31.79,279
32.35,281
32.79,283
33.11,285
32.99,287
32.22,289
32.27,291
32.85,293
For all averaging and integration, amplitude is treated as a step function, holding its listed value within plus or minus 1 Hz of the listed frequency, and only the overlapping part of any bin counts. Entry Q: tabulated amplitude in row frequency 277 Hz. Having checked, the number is 31.8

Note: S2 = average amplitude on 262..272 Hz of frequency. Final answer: 28.6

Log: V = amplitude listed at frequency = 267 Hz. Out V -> 27.79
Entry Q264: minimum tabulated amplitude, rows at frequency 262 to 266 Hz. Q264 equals 26.56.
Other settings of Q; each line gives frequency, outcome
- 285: 33.11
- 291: 32.27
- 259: 23.76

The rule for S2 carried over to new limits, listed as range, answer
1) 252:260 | 23.2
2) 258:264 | 25.2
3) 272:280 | 31.8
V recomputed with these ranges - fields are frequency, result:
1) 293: 32.85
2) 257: 22.9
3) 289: 32.22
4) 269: 29.63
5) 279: 31.79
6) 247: 25.91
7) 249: 24.5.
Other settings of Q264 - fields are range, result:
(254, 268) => 22.5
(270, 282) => 30.56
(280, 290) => 32.22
